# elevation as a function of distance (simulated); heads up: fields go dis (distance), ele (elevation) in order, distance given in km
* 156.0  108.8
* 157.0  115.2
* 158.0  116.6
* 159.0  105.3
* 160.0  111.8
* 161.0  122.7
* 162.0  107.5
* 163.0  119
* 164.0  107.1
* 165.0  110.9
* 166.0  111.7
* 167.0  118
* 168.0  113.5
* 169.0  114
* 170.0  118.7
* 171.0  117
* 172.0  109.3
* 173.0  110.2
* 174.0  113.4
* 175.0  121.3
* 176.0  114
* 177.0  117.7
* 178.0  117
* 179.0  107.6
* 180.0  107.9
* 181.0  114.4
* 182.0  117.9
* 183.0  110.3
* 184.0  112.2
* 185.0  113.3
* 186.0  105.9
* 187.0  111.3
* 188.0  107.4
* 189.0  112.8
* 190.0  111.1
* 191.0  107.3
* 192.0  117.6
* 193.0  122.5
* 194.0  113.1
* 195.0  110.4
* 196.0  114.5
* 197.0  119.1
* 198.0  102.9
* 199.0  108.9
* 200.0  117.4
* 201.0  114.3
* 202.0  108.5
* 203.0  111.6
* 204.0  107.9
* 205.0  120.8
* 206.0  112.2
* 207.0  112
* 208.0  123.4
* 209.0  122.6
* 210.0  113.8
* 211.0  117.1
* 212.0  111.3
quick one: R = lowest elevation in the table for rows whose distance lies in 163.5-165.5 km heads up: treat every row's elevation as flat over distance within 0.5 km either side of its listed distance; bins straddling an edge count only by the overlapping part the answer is 107.1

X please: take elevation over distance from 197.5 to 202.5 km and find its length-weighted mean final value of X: 110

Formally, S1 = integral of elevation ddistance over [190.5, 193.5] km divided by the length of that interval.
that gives 116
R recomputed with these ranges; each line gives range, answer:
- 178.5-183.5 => 107.6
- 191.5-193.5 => 117.6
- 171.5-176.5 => 109.3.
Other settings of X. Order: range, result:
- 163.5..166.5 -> 110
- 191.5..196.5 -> 116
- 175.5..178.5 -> 116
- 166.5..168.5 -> 116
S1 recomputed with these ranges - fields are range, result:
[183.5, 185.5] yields 113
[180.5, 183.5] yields 114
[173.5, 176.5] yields 116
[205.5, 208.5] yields 116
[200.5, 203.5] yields 111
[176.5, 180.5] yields 113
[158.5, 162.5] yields 112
